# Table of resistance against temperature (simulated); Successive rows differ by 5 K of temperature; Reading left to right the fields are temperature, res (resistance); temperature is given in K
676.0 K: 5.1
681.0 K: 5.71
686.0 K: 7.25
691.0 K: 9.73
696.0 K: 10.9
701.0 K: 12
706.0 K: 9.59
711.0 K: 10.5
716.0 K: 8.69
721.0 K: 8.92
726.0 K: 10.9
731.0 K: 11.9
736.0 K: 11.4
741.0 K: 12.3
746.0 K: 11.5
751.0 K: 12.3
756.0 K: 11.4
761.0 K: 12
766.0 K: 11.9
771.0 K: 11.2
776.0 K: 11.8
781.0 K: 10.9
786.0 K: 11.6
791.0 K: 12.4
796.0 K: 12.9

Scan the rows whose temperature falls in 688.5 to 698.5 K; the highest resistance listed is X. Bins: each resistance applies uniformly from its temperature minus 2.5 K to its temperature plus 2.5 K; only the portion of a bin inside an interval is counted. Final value 10.9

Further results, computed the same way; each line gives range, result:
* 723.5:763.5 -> 12.3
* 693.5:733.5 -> 12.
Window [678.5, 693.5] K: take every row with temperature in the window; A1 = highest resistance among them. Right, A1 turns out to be 9.73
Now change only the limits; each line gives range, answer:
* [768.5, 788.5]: 11.8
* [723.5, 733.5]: 11.9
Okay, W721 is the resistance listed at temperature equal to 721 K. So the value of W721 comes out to 8.92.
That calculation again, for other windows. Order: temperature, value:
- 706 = 9.59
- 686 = 7.25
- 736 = 11.4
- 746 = 11.5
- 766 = 11.9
